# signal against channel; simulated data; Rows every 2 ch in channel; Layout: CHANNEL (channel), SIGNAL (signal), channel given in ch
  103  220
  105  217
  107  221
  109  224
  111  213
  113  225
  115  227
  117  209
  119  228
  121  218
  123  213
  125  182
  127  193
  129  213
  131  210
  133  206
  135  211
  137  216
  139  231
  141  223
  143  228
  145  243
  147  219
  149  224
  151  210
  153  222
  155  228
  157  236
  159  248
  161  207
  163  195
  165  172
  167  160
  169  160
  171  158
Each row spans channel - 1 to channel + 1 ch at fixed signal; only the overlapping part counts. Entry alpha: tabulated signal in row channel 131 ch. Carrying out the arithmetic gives 210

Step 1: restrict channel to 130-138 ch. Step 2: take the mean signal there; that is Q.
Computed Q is 211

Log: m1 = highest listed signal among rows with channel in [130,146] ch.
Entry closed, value 243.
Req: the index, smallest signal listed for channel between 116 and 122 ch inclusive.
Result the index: 209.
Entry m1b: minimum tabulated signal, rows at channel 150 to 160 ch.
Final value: 210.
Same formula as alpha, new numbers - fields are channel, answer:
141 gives 223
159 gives 248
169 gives 160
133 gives 206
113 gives 225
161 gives 207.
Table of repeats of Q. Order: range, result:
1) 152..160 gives 234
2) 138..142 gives 227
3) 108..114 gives 221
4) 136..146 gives 228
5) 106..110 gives 222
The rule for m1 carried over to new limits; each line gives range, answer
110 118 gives 227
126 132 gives 213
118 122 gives 228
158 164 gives 248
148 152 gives 224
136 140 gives 231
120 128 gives 218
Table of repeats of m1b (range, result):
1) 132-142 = 206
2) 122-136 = 182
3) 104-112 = 213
